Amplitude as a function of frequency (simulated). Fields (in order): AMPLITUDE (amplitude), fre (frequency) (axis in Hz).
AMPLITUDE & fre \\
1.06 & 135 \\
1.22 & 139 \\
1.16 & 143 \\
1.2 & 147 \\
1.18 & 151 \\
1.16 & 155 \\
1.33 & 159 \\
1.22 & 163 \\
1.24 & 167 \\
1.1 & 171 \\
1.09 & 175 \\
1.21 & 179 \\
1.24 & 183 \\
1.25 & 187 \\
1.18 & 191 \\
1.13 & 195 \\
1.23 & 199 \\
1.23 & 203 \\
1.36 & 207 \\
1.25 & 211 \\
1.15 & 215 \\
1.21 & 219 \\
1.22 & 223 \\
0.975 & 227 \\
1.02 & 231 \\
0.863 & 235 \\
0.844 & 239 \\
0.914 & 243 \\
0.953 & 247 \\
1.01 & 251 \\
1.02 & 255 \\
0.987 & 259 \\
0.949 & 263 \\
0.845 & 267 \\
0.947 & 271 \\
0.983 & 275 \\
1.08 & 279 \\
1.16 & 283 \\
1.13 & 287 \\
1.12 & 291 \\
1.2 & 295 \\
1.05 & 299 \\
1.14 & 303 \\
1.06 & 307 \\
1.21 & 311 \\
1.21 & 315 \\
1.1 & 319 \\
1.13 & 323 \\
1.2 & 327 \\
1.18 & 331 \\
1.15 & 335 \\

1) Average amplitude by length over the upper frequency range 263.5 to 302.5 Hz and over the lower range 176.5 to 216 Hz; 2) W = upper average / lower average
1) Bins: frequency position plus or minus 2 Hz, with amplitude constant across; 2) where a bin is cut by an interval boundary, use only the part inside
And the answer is 0.86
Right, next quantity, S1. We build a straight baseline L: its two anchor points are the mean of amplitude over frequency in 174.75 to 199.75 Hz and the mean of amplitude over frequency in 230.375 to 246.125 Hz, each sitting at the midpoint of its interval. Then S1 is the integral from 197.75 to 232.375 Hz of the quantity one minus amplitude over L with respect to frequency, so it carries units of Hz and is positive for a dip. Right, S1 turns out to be -4.9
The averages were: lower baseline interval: 1.2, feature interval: 1.18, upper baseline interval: 0.904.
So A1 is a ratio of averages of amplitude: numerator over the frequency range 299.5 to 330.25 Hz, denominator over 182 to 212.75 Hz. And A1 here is 0.93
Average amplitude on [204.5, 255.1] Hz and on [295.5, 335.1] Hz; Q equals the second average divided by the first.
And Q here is 1.08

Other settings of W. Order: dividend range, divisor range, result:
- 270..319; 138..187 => 0.93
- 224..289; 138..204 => 0.82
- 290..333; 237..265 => 1.20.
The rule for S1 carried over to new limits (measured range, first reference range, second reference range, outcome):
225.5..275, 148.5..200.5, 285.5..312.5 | 9.0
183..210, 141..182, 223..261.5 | -3.4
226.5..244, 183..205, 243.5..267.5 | 2.1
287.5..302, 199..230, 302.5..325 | 0.3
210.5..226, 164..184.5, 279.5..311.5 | -0.4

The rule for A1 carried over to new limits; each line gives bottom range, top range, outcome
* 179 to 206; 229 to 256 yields 0.78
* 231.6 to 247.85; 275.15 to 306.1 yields 1.24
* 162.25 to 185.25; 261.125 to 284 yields 0.83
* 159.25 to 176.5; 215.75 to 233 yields 0.94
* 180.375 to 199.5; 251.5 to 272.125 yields 0.79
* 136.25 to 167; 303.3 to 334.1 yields 0.96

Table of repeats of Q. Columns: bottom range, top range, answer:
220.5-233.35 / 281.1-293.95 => 1.07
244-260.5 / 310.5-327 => 1.18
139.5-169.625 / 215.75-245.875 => 0.83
